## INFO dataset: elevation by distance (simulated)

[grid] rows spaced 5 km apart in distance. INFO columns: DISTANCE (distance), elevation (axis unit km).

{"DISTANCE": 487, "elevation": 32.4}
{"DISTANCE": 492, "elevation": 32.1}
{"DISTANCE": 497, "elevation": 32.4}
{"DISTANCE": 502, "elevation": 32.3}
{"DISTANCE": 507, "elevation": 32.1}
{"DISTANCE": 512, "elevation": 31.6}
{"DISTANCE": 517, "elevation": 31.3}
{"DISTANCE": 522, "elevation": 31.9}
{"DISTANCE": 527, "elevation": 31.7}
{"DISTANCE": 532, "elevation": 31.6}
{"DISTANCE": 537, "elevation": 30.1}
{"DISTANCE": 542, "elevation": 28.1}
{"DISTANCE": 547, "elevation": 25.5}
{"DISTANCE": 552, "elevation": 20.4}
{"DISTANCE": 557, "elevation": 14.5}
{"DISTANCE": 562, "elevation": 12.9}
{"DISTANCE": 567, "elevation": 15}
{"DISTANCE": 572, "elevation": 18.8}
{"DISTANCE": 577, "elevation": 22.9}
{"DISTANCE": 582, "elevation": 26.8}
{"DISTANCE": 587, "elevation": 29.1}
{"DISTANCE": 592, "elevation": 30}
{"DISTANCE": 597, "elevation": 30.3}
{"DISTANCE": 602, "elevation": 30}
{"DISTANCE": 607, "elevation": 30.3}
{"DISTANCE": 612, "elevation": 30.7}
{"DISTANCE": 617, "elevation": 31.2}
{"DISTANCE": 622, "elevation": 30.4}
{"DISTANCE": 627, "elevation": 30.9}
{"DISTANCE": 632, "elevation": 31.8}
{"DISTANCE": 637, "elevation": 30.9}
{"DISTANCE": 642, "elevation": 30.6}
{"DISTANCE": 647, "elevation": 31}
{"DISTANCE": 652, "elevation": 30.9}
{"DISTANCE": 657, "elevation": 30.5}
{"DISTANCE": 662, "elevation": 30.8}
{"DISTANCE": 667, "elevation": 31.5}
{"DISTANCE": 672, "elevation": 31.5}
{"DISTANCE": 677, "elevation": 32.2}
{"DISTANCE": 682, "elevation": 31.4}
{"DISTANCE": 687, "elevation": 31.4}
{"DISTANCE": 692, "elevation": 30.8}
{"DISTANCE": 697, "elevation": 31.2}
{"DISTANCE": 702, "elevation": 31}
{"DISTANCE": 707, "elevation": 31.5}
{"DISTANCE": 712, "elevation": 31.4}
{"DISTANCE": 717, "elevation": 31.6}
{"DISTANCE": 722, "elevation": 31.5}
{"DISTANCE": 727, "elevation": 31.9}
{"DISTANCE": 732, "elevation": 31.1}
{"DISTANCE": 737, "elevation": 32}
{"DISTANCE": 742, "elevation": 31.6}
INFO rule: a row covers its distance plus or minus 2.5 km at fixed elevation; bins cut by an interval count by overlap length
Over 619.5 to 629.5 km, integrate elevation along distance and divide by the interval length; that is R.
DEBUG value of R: 30.6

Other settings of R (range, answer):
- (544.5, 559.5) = 20.1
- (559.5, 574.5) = 15.6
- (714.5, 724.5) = 31.6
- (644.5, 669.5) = 30.9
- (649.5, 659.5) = 30.7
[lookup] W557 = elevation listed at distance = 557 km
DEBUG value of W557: 14.5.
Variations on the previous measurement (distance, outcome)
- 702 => 31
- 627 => 30.9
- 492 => 32.1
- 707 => 31.5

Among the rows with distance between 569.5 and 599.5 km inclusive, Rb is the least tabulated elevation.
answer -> 18.8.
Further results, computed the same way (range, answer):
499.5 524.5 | 31.3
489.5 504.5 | 32.1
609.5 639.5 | 30.4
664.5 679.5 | 31.5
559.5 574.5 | 12.9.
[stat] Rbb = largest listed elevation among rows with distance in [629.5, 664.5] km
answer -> 31.8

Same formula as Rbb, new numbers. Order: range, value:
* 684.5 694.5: 31.4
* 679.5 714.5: 31.5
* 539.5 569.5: 28.1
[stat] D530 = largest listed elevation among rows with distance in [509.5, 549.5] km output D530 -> 31.9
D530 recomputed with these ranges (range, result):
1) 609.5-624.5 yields 31.2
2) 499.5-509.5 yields 32.3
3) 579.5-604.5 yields 30.3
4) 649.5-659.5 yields 30.9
